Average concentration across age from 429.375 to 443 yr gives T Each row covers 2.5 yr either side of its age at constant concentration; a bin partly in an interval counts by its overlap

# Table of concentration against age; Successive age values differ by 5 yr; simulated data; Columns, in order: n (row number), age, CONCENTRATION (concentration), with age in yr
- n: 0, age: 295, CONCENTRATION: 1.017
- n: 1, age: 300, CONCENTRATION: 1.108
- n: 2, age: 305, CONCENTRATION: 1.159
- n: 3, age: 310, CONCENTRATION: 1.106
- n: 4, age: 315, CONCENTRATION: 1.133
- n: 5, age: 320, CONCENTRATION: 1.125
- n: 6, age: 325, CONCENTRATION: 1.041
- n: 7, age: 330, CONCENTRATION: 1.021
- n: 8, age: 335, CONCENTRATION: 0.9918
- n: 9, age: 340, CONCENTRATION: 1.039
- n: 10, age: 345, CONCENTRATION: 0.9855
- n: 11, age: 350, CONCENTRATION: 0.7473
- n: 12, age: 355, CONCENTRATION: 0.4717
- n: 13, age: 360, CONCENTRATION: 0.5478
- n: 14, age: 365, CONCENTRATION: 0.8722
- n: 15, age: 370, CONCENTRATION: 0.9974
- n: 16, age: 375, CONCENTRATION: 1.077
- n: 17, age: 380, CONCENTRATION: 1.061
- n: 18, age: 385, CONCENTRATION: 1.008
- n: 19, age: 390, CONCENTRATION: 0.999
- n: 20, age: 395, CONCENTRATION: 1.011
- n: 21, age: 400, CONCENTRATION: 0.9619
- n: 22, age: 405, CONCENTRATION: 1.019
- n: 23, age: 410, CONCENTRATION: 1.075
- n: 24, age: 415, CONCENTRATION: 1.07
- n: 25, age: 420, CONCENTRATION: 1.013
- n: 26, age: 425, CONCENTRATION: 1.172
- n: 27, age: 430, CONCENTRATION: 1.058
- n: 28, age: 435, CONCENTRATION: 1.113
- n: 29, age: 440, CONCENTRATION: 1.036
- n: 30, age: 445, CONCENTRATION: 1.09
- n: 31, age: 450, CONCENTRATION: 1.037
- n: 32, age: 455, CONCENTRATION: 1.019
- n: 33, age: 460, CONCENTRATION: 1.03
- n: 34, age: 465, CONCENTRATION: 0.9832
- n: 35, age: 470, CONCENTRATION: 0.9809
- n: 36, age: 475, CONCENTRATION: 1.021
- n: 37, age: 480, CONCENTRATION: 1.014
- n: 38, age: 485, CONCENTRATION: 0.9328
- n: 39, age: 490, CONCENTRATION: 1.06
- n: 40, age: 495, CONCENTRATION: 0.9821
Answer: 1.07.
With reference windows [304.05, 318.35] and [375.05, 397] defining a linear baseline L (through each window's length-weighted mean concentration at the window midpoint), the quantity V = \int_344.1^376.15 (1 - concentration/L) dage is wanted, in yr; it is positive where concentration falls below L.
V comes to 8.0 yr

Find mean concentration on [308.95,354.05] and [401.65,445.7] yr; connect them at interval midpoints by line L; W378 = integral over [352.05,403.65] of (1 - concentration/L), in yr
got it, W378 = 6.7 yr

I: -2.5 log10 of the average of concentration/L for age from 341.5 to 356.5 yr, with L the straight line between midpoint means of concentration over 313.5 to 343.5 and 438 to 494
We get 0.331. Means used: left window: 1.05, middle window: 0.773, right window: 1.02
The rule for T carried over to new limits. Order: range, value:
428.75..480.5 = 1.03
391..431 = 1.05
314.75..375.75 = 0.915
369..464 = 1.04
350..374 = 0.747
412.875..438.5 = 1.08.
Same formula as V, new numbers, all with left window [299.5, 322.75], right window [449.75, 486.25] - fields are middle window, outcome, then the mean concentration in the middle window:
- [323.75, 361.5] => 8.42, 0.858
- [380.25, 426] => 0.88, 1.03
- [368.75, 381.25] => 0.32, 1.05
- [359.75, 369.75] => 2.52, 0.811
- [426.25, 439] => -0.71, 1.09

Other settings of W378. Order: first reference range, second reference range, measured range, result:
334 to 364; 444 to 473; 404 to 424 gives -2.8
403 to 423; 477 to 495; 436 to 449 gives -0.5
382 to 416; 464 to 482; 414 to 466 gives -2.5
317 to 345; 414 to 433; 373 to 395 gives 0.6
